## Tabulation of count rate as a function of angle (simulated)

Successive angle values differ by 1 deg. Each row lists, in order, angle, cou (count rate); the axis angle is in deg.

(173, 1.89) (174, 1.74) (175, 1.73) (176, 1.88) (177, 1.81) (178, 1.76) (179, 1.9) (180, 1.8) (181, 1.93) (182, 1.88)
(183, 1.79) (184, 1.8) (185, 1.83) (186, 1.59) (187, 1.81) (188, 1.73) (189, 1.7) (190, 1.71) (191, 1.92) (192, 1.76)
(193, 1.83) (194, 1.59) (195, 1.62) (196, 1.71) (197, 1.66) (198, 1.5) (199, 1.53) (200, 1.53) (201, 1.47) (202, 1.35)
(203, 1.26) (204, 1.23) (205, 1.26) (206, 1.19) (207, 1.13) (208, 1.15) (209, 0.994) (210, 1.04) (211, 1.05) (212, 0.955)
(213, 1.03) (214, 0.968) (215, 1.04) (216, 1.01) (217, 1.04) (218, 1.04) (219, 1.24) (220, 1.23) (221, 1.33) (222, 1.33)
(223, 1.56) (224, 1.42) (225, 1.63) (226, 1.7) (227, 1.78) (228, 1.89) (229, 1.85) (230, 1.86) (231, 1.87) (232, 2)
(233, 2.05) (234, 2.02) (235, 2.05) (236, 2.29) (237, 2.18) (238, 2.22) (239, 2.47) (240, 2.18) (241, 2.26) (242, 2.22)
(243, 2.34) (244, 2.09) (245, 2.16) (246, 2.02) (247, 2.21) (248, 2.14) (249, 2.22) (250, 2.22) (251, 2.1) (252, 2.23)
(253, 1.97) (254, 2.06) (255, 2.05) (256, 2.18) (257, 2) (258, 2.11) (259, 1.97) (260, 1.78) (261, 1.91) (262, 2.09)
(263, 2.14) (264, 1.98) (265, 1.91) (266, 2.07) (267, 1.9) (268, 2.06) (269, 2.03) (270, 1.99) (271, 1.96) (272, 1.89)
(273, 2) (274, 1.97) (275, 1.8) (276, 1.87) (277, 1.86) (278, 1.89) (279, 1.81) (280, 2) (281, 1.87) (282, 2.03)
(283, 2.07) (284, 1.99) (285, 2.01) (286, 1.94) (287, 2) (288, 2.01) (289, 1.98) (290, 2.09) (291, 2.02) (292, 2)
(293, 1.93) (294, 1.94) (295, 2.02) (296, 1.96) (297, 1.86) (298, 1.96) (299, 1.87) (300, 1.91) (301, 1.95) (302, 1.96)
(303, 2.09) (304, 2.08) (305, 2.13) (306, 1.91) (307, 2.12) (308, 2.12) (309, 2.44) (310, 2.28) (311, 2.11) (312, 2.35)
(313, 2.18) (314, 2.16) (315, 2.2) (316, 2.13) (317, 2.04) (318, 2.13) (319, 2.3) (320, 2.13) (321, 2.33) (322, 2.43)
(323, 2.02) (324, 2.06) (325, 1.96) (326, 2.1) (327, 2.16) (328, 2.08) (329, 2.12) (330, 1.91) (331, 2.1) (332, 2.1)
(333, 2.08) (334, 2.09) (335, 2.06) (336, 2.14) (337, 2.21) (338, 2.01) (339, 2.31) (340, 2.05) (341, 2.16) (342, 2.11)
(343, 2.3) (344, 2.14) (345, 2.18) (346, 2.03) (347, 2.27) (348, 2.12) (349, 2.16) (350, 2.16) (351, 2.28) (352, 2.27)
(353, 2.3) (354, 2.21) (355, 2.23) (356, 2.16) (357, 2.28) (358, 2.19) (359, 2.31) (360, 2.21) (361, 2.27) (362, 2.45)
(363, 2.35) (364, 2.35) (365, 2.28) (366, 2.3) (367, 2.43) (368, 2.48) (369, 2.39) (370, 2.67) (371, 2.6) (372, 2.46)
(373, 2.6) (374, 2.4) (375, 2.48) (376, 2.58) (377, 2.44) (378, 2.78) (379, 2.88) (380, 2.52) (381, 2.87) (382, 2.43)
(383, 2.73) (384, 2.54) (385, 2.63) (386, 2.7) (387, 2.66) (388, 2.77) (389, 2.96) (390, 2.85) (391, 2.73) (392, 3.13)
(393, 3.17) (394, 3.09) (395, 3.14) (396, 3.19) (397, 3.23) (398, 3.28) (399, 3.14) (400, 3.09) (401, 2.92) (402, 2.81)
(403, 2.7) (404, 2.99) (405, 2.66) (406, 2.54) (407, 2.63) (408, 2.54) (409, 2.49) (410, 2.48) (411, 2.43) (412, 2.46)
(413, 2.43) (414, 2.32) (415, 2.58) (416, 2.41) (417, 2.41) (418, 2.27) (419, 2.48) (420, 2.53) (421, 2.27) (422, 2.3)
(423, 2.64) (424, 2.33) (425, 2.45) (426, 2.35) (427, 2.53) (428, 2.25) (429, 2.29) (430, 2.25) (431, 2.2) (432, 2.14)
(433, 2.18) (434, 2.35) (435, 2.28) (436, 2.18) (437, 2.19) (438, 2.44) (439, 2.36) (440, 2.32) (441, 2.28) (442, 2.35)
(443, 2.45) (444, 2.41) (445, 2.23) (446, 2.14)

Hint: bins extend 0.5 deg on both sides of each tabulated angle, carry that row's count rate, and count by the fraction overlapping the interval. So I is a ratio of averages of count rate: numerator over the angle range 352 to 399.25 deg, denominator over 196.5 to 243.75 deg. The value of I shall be 1.7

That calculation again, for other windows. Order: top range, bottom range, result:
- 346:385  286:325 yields 1.16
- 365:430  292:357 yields 1.24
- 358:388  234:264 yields 1.18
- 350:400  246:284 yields 1.29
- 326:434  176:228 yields 1.66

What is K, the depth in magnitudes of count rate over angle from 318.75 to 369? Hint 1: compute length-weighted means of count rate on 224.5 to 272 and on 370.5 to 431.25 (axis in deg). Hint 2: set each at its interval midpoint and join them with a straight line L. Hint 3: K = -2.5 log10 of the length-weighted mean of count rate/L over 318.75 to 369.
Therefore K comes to 0.11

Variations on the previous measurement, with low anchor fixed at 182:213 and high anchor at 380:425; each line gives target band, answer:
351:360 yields 0.08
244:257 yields -0.18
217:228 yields 0.15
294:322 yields 0.02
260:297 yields 0.00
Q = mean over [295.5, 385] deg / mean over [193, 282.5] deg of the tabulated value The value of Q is 1.3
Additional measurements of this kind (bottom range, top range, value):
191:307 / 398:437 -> 1.37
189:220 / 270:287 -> 1.46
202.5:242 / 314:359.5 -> 1.40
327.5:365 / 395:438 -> 1.16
